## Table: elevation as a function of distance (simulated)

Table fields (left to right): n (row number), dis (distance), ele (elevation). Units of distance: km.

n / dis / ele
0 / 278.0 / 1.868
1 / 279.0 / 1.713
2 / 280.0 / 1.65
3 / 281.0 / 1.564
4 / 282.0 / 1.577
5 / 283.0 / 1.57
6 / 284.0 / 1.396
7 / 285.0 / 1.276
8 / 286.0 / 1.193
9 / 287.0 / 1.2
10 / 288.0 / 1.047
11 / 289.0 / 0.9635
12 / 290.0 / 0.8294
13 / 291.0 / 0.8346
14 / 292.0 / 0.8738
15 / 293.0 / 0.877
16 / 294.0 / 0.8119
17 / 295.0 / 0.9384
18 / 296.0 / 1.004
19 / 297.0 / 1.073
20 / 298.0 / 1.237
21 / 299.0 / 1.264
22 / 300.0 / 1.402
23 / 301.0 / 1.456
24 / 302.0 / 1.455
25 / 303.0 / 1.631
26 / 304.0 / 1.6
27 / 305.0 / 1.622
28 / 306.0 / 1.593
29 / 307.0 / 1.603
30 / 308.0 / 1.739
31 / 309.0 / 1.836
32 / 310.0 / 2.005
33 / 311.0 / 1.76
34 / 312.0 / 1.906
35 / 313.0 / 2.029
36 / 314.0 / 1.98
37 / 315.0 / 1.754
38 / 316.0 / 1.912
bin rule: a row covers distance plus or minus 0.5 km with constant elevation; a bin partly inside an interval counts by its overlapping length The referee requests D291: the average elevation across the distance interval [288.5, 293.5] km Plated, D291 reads 0.876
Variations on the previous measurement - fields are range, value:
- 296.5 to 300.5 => 1.24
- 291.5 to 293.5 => 0.875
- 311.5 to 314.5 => 1.97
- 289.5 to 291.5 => 0.832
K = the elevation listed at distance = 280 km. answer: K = 1.65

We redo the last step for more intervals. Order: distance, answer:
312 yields 1.906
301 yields 1.456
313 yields 2.029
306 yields 1.593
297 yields 1.073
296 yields 1.004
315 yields 1.754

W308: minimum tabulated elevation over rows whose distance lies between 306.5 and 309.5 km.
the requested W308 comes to 1.603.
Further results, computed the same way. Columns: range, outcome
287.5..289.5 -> 0.9635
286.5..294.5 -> 0.8119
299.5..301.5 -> 1.402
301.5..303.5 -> 1.455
